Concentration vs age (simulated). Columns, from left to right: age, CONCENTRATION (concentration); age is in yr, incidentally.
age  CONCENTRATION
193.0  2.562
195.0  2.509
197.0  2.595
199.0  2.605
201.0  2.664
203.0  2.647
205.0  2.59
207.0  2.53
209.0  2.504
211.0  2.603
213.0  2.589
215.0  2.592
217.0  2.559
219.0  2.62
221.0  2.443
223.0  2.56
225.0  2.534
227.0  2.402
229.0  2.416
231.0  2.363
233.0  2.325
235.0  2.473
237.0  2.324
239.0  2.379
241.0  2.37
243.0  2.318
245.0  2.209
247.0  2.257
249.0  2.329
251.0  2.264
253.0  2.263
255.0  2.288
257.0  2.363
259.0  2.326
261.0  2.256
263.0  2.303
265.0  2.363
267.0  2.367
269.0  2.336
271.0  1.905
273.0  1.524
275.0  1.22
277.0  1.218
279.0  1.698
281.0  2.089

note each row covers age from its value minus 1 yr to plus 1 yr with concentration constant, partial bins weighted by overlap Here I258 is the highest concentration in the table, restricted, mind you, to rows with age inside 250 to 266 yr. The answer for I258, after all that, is 2.363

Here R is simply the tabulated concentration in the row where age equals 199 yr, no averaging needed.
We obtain 2.605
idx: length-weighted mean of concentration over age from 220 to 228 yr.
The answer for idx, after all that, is 2.48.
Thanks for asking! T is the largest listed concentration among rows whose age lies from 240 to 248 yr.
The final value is 2.37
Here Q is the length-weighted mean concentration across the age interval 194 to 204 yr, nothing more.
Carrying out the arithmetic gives 2.6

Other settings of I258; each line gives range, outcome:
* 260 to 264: 2.303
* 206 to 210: 2.53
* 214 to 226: 2.62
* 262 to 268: 2.367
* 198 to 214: 2.664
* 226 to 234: 2.416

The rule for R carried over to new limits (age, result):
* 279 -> 1.698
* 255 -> 2.288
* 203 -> 2.647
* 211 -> 2.603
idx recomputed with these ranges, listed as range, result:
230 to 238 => 2.37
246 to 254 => 2.28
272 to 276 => 1.37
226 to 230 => 2.41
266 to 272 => 2.2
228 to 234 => 2.37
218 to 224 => 2.54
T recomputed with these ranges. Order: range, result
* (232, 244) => 2.473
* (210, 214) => 2.603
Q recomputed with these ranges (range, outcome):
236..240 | 2.35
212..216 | 2.59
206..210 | 2.52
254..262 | 2.31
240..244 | 2.34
